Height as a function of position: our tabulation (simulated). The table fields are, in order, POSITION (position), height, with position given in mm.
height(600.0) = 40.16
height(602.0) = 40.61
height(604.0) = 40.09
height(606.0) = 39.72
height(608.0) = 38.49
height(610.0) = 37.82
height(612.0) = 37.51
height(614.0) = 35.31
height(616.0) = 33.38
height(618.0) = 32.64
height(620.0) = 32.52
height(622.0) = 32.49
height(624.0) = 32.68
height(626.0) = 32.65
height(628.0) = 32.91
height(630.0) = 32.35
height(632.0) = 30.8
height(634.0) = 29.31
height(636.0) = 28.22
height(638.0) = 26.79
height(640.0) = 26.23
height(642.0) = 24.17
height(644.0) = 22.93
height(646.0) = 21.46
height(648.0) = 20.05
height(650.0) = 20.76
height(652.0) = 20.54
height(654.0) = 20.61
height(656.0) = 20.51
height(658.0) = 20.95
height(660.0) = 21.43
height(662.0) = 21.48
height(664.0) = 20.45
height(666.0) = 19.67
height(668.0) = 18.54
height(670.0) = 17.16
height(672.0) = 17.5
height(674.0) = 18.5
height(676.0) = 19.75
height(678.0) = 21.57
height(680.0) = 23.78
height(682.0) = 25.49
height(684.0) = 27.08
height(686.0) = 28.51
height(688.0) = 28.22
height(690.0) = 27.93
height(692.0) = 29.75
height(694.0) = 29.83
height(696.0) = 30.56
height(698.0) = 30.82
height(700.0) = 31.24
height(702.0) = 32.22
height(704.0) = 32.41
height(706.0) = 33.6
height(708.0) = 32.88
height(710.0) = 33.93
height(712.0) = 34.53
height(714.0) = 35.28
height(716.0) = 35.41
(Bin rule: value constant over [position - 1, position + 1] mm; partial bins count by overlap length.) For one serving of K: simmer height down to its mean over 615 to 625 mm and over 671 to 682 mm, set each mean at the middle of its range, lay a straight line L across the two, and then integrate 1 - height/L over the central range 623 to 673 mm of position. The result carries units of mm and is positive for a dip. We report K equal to 5.6 mm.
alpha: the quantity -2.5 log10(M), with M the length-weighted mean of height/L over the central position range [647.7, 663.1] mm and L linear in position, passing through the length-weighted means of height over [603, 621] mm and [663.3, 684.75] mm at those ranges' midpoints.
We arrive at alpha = 0.216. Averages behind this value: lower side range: 36.4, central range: 20.8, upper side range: 20.8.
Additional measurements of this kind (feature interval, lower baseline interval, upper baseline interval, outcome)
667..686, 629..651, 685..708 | 0.326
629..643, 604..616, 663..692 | 0.132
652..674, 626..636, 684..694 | 0.442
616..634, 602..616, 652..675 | 0.010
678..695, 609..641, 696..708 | 0.176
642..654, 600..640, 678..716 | 0.461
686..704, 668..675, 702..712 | -0.081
